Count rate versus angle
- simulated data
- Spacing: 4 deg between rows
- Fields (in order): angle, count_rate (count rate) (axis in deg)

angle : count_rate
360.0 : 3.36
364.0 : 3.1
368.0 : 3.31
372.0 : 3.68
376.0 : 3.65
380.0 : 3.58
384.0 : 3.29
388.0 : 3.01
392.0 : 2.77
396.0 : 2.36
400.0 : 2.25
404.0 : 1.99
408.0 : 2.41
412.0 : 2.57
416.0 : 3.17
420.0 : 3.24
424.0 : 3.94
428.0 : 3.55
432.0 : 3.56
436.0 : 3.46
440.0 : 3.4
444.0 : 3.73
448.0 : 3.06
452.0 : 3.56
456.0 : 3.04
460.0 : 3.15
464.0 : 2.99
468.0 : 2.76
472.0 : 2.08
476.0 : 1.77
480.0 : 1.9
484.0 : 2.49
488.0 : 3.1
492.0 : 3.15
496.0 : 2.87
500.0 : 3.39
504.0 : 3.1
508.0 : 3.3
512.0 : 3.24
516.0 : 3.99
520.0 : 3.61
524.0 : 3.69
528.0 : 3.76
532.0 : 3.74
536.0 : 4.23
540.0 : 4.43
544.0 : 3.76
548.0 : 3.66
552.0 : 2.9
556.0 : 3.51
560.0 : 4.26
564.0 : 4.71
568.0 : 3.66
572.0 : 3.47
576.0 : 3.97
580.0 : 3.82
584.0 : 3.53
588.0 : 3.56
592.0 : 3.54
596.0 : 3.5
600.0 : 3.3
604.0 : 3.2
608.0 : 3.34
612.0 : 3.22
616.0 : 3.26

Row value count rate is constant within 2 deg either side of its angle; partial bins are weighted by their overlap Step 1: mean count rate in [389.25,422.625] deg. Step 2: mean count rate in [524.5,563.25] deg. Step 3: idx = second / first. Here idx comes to 1.46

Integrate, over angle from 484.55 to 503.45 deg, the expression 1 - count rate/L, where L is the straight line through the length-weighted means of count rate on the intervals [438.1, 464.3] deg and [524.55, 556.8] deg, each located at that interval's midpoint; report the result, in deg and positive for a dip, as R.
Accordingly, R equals 2.4 deg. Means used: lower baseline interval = 3.29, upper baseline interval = 3.75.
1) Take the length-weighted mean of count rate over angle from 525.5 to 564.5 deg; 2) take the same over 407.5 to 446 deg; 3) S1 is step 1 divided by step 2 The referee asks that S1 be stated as 1.16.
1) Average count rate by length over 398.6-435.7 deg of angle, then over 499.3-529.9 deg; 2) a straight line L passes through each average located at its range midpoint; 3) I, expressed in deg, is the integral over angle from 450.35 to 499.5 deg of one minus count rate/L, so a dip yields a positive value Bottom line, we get 8.2 deg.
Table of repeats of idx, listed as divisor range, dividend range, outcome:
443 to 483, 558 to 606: 1.34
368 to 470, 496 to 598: 1.17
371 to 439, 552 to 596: 1.22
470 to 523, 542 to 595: 1.27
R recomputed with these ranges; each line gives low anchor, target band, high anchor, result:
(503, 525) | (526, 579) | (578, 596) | -4.5 deg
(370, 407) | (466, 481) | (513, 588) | 5.5 deg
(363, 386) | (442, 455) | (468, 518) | -1.4 deg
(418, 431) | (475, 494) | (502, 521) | 5.2 deg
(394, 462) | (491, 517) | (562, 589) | 1.5 deg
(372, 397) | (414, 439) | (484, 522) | -2.1 deg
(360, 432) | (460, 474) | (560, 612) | 2.5 deg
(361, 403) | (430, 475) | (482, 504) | -1.4 deg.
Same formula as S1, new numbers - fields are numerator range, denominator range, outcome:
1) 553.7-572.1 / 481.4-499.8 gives 1.35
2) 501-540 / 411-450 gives 1.08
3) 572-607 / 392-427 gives 1.28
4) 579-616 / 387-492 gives 1.18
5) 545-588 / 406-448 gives 1.14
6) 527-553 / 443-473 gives 1.25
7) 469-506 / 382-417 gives 1.01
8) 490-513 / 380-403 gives 1.14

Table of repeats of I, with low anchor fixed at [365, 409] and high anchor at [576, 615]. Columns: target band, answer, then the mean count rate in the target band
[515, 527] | -1.7 deg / 3.74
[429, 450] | -2.5 deg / 3.45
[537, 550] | -2.5 deg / 3.97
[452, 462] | -0.2 deg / 3.19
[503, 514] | 0.1 deg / 3.22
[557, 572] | -3.0 deg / 4.06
